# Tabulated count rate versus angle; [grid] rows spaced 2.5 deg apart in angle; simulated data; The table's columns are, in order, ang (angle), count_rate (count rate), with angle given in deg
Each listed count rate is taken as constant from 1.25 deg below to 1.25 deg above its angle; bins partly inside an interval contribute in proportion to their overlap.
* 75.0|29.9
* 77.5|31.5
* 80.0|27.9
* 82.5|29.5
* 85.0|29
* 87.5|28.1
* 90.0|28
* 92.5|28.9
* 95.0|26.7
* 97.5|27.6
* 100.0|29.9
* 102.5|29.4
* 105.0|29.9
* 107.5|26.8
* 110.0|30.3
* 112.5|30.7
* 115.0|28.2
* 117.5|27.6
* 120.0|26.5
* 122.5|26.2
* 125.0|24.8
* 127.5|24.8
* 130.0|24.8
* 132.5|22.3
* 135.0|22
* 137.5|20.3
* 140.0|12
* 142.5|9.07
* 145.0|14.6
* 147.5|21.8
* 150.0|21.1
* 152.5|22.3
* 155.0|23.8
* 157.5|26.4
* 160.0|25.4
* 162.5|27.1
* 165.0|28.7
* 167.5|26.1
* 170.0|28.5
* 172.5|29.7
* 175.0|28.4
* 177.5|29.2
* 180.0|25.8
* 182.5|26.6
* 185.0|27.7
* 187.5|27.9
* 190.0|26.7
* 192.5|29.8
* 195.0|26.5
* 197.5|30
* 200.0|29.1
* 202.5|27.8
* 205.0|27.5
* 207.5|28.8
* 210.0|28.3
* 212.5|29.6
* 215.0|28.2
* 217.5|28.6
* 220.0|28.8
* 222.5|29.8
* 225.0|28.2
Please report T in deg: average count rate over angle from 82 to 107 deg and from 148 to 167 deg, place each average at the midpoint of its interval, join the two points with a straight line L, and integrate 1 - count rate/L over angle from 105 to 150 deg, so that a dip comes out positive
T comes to 6.0 deg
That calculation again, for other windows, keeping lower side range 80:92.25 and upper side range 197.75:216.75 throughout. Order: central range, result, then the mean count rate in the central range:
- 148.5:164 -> 2.27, 24.4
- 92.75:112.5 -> -0.15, 28.8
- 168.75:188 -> 0.40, 28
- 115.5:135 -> 2.32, 25.2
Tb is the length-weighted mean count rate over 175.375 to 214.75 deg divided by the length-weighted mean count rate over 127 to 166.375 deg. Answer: 1.3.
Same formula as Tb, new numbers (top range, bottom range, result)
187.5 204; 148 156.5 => 1.26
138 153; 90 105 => 0.58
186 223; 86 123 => 1.00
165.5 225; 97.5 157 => 1.18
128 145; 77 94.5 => 0.64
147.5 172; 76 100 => 0.89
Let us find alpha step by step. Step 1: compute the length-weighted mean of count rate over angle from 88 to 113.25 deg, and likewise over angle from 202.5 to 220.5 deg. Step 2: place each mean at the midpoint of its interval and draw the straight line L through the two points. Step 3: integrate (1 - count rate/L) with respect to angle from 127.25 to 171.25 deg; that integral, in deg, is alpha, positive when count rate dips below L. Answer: 9.8 deg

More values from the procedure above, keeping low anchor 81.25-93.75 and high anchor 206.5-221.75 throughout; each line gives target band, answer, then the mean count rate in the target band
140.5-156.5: 5.65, 18.6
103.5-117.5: -0.16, 29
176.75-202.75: 0.76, 27.9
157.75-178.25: 0.68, 27.8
